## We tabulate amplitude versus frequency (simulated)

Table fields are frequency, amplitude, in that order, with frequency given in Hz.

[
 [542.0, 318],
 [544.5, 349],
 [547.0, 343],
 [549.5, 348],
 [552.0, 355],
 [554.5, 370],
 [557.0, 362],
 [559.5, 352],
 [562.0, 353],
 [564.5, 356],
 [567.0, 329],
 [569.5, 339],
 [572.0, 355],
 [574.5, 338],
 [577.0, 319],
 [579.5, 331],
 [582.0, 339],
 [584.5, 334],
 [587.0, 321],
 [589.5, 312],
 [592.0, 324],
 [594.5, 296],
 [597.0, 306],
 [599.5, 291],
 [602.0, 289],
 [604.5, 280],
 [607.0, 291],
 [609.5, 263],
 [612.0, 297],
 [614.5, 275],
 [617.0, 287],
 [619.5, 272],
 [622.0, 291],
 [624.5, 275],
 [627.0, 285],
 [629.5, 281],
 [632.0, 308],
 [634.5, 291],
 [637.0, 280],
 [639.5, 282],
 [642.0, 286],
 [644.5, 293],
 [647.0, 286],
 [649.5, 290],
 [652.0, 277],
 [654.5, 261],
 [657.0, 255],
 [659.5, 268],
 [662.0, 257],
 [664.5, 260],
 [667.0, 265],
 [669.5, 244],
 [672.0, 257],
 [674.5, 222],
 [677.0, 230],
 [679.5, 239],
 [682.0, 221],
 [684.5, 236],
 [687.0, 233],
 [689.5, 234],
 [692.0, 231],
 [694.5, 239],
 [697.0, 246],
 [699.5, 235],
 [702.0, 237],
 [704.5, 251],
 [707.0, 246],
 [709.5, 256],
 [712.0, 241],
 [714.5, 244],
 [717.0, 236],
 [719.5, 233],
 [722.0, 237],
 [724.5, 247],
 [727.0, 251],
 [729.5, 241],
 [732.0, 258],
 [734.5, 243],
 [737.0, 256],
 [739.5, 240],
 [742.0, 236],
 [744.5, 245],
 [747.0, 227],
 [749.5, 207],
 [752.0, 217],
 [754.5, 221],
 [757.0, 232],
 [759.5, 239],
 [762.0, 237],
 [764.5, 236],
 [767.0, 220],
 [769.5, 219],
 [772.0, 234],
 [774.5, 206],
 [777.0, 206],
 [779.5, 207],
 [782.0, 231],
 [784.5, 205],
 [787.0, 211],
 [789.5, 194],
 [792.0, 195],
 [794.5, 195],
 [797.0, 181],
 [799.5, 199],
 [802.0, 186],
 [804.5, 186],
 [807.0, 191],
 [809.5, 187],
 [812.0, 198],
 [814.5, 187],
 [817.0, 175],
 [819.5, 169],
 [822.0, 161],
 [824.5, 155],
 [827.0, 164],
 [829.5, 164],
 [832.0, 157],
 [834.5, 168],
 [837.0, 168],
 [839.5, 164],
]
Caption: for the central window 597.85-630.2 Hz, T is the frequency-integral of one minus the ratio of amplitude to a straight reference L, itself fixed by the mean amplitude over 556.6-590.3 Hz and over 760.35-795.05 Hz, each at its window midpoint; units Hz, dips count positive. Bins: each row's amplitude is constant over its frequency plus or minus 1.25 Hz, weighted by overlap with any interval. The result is 3.15 Hz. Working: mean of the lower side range 338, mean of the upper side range 215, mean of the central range 283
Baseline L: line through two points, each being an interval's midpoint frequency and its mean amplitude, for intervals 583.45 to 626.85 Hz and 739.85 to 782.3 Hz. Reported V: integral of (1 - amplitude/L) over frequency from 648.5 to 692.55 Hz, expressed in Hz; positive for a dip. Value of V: 2.7 Hz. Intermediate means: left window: 294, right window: 225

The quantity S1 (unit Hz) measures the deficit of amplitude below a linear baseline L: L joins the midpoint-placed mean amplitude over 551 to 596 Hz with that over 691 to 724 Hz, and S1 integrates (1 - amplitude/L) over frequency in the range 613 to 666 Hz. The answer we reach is 2.01 Hz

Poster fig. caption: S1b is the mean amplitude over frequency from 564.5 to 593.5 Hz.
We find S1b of 332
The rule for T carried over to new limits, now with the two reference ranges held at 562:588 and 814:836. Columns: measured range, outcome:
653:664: 0.8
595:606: 1.0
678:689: 1.3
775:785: -0.8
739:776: -2.7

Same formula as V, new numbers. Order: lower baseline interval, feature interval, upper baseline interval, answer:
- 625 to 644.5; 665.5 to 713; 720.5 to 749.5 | 4.04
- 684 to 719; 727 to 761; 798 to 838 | -3.01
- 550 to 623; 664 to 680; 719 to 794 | 1.64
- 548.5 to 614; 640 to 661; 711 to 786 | 0.67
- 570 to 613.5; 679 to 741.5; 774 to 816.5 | 0.80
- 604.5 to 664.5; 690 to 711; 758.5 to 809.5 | 0.50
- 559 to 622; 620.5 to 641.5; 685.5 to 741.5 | 0.24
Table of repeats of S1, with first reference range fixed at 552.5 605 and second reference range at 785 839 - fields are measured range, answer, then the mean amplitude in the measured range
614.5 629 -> 1.0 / 281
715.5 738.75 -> -1.0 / 245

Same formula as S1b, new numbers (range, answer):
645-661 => 274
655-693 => 244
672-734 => 240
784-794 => 200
